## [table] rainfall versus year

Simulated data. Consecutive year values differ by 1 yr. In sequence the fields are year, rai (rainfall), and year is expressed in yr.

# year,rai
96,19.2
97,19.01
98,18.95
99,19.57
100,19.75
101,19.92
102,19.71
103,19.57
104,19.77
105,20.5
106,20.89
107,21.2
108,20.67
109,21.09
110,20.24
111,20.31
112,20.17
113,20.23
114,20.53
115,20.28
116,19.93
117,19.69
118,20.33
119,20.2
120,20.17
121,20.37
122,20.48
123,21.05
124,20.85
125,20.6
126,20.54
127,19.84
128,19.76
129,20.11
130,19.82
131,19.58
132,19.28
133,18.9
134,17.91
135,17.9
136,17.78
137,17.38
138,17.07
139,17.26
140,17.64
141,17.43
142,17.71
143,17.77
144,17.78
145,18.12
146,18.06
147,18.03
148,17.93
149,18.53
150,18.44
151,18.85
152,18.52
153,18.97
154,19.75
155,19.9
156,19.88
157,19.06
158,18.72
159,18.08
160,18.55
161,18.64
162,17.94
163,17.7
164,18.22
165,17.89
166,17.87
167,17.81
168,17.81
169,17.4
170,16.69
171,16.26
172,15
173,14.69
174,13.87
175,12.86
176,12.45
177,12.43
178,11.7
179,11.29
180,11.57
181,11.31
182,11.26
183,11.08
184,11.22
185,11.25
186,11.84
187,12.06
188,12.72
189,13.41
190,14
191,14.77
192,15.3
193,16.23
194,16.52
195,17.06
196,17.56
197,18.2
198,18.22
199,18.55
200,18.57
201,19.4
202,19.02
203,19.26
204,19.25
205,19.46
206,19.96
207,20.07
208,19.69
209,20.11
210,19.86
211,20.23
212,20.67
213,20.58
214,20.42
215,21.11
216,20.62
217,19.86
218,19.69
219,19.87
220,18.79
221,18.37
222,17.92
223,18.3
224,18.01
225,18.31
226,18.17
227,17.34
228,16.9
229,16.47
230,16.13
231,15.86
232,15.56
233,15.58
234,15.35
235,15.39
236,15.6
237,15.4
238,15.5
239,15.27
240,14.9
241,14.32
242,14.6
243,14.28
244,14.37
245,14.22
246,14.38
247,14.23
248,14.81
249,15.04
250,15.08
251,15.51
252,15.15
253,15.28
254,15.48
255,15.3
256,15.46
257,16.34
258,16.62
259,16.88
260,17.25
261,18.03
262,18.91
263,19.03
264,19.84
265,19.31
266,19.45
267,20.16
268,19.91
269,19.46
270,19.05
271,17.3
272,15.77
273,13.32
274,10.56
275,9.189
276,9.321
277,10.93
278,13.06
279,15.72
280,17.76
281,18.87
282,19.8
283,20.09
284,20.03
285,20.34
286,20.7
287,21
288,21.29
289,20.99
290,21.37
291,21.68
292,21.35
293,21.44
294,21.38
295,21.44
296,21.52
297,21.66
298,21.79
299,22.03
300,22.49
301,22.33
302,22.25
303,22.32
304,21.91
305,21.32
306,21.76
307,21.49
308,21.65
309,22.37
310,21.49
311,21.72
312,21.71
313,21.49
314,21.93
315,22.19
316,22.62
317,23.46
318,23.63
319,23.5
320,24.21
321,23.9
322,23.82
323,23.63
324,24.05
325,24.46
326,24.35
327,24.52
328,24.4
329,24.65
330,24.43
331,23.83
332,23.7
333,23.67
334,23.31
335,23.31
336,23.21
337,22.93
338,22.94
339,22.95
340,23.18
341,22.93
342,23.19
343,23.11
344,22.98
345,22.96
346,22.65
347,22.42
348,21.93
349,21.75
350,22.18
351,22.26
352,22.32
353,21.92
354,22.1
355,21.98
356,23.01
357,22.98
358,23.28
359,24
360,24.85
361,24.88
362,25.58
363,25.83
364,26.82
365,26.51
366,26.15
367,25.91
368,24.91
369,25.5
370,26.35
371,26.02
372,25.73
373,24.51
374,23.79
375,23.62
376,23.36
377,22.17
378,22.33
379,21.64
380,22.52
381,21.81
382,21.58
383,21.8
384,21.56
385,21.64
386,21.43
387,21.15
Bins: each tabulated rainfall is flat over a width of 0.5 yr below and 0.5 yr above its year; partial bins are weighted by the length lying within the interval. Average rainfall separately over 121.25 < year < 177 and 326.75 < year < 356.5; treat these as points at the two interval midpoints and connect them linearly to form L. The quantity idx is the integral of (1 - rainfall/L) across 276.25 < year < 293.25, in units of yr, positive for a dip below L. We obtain 2.0 yr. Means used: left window 18.1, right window 23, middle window 19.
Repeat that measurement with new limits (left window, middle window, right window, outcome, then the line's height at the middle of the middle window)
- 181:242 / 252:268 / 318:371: 1.6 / 19.5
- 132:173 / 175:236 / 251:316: 5.9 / 18.4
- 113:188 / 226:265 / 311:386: 8.4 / 20.3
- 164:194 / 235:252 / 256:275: 1.7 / 16.5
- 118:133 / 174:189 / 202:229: 5.9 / 19.6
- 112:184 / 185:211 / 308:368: 2.8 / 19.2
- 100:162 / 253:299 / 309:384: 8.3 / 22.1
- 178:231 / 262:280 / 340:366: 3.4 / 19.9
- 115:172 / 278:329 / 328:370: 1.8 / 22.6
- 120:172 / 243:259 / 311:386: 4.5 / 21.1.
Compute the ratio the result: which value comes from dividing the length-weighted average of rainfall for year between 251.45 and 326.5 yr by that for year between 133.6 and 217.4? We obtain 1.2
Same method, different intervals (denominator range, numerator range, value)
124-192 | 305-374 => 1.41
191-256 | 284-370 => 1.33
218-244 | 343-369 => 1.44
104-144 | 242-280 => 0.81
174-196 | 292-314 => 1.66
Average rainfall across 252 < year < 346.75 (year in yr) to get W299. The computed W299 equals 20.6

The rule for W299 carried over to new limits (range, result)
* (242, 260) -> 15.2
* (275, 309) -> 20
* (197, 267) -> 17.5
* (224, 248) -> 15.6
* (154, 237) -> 16.9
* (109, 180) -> 18.2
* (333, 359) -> 22.8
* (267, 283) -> 15.6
